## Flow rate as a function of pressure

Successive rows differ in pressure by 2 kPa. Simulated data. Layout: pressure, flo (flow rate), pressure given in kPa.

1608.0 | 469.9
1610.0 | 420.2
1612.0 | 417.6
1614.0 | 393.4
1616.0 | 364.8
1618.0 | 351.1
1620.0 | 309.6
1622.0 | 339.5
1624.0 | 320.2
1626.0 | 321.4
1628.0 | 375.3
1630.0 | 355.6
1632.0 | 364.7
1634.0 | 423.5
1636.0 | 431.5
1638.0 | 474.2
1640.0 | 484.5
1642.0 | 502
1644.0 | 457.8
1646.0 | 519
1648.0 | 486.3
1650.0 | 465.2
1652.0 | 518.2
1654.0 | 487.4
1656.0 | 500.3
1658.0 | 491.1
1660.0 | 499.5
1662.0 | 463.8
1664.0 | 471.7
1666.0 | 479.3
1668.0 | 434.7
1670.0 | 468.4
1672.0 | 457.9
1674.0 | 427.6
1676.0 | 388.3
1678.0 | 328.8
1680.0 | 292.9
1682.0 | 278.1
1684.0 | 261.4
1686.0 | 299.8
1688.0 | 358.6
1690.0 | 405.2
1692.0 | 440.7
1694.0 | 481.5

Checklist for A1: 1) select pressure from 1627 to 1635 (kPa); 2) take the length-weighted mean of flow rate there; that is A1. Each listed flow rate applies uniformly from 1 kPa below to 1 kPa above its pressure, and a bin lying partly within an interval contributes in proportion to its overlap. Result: 380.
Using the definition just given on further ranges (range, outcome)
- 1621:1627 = 327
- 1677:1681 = 311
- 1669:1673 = 463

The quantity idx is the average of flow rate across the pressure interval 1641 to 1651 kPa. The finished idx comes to 486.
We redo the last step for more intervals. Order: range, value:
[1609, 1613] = 419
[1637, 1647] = 488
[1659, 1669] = 470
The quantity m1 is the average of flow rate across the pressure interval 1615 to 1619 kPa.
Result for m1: 358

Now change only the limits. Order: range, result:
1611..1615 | 406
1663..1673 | 462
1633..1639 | 443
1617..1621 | 330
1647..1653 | 490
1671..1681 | 379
